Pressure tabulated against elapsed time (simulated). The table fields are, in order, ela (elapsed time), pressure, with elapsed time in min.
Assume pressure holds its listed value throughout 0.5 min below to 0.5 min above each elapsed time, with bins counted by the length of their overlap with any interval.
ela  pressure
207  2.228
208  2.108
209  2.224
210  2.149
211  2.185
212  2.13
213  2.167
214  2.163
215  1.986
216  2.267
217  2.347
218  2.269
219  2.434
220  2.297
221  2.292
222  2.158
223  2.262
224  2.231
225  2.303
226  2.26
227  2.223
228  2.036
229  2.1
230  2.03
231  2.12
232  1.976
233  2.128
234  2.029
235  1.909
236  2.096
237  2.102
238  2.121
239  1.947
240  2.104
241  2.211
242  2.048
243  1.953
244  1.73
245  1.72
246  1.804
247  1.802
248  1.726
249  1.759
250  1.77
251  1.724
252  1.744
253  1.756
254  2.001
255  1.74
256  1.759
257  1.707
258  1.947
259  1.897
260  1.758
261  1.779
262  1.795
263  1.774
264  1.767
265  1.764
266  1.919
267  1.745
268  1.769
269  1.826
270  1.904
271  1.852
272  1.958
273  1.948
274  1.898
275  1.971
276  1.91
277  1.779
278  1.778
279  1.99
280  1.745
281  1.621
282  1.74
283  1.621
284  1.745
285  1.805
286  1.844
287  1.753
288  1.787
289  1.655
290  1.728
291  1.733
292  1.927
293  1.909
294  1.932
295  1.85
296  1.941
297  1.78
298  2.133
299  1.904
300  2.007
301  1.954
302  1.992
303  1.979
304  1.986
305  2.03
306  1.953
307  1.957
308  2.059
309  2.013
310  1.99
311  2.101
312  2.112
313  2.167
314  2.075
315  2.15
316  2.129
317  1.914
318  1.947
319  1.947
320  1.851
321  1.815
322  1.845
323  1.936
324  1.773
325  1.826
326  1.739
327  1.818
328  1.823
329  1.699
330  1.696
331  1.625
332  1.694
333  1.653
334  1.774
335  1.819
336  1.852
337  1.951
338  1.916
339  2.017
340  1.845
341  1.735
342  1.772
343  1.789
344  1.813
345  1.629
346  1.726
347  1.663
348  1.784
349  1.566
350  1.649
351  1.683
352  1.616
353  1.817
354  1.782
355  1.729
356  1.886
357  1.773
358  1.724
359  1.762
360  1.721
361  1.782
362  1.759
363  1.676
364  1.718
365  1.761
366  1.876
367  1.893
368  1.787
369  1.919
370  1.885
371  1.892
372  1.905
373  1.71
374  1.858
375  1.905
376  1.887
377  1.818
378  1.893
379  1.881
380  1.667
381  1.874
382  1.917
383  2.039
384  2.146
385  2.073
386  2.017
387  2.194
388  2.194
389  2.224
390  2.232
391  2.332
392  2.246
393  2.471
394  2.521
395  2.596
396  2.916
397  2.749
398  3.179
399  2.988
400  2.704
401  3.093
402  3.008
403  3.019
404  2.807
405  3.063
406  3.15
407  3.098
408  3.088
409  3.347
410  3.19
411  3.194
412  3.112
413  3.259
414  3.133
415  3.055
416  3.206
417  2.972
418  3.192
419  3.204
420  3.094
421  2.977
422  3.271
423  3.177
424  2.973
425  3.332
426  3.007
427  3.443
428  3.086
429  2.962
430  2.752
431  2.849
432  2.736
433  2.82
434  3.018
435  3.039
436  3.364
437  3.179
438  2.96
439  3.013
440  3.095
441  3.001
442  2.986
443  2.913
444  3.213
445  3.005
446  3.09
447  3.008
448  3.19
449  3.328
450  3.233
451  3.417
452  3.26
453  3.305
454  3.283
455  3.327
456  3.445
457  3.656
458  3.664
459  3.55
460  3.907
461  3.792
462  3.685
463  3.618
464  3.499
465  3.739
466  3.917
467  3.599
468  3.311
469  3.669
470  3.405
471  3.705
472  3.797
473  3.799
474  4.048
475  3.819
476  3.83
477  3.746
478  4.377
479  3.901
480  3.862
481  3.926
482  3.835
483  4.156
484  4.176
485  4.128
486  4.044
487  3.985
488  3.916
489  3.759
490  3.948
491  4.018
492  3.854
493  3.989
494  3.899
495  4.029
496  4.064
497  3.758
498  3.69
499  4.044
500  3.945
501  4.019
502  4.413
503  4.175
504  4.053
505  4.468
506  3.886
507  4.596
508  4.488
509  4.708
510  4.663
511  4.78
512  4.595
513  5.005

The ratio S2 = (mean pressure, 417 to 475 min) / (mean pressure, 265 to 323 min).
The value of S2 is 1.74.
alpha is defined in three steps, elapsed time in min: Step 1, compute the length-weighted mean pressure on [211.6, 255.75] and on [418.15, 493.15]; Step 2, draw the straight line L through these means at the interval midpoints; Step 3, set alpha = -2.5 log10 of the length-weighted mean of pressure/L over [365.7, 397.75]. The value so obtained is 0.39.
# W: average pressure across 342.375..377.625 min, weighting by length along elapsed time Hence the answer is 1.78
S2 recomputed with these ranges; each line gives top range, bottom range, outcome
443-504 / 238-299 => 2.03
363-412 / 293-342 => 1.23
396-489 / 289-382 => 1.81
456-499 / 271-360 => 2.07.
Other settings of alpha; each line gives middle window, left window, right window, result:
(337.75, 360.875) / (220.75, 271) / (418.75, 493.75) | 0.46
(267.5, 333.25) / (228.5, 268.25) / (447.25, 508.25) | 0.23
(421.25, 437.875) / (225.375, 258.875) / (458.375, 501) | 0.13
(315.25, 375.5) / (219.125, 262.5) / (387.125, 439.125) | 0.38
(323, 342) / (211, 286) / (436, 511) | 0.41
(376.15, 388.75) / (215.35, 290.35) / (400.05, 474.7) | 0.40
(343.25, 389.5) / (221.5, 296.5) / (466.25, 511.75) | 0.49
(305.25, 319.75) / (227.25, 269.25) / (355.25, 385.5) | -0.09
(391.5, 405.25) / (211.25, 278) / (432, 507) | 0.11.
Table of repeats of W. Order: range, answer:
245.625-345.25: 1.85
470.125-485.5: 3.93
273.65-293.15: 1.79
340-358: 1.73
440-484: 3.56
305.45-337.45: 1.9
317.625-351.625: 1.78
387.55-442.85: 2.96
